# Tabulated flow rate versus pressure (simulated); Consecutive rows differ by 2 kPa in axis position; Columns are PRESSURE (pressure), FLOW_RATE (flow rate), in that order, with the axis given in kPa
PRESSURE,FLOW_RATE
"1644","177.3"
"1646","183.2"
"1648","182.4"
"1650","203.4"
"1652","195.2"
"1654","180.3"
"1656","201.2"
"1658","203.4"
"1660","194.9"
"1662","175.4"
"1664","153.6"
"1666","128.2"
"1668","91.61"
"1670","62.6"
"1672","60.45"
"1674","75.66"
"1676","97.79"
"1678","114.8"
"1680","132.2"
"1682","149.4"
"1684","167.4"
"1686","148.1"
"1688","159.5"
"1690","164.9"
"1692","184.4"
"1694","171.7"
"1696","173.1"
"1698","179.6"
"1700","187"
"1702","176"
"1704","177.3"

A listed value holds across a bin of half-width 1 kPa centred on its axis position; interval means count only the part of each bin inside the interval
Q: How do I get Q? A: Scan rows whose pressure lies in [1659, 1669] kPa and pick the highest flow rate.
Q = 194.9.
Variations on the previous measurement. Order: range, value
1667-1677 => 97.79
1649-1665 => 203.4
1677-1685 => 167.4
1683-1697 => 184.4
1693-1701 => 187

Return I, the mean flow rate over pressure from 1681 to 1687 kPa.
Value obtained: 155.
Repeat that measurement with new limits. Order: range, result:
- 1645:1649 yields 183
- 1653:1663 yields 191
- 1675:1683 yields 124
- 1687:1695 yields 170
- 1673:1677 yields 86.7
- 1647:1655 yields 190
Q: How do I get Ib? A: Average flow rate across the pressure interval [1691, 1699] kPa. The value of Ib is 177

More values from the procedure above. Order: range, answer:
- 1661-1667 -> 152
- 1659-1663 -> 185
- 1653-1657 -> 191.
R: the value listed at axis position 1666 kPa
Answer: 128.2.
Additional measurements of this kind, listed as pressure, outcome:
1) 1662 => 175.4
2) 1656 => 201.2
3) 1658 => 203.4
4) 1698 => 179.6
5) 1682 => 149.4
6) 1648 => 182.4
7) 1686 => 148.1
